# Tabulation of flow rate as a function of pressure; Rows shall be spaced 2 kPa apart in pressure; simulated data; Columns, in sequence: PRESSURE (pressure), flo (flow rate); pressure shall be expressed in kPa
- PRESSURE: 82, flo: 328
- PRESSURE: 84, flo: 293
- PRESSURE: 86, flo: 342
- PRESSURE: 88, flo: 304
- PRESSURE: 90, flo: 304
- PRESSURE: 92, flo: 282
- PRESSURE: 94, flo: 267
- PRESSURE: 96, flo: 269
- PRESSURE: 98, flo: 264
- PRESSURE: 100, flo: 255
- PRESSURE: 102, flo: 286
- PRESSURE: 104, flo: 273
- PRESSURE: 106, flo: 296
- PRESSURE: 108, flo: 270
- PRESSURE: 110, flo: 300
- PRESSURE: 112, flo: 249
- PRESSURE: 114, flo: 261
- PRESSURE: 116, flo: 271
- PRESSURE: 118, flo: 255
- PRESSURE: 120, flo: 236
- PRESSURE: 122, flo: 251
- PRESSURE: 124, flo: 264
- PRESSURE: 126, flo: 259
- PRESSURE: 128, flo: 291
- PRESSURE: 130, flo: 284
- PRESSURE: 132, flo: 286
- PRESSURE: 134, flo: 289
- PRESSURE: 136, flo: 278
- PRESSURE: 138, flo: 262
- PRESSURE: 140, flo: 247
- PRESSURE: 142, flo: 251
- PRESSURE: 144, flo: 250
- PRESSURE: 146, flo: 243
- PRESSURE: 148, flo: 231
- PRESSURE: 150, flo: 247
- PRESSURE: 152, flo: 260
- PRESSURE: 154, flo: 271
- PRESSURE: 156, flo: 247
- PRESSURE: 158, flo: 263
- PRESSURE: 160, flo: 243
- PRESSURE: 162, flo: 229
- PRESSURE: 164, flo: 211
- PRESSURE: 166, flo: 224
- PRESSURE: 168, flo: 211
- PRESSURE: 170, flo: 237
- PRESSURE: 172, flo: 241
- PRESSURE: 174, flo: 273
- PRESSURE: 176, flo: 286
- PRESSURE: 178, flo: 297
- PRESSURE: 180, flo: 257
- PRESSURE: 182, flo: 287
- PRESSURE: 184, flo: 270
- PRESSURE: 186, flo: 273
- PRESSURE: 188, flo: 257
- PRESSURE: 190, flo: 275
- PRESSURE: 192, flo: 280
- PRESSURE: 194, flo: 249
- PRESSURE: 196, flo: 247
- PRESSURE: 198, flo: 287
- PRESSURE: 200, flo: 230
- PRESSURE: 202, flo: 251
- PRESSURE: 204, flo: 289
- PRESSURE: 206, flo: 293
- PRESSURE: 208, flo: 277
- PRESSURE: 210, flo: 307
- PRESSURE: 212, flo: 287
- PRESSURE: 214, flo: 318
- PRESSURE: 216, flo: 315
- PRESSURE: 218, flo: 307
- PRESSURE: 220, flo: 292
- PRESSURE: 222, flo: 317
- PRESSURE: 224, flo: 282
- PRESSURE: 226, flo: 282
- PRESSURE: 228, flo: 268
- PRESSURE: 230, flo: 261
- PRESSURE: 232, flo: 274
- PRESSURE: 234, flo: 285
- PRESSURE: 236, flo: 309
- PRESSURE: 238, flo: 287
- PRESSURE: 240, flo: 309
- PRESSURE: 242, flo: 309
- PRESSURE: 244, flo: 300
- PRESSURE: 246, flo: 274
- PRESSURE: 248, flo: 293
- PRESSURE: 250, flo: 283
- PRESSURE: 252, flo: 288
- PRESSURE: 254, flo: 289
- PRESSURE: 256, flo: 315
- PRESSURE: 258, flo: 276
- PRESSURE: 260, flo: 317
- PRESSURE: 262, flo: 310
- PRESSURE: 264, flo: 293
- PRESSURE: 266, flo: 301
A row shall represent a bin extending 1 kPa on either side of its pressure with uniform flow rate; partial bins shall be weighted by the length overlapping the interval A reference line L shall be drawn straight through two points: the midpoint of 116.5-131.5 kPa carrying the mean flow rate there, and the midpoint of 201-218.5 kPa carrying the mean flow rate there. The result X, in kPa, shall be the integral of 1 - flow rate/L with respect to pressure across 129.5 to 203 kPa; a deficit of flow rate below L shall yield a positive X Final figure 5.6 kPa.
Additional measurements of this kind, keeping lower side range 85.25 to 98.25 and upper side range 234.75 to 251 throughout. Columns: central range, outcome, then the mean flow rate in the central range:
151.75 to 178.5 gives 4.1 kPa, 248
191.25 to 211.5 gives 1.6 kPa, 271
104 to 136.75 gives 2.3 kPa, 271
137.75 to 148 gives 1.6 kPa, 248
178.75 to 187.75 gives 0.7 kPa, 271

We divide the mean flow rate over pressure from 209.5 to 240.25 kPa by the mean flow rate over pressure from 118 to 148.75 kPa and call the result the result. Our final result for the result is 1.12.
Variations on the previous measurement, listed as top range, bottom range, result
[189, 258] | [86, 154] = 1.06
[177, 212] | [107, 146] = 1.03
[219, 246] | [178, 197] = 1.08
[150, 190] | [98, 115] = 0.93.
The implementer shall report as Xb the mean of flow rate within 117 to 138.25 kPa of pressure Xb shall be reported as 269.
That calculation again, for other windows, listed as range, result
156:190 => 254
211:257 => 293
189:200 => 264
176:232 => 280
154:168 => 237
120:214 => 262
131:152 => 258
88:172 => 260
